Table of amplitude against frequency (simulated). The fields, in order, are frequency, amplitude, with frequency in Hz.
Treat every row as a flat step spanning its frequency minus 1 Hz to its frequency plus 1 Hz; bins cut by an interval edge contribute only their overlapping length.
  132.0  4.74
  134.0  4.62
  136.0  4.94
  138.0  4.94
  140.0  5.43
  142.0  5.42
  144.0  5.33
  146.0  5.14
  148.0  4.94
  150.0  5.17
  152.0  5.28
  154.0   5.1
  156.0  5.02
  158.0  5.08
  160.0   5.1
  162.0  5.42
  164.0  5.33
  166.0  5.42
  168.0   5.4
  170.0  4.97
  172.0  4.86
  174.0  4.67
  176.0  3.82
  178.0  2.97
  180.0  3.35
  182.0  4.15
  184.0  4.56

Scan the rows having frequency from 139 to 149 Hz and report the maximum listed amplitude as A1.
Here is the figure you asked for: 5.43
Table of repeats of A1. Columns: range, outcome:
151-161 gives 5.28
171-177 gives 4.86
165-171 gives 5.42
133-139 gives 4.94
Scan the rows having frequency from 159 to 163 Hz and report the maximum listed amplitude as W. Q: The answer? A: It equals 5.42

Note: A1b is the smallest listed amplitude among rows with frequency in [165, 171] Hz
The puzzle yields 4.97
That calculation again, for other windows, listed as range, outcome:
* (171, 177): 3.82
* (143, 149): 4.94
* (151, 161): 5.02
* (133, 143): 4.62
